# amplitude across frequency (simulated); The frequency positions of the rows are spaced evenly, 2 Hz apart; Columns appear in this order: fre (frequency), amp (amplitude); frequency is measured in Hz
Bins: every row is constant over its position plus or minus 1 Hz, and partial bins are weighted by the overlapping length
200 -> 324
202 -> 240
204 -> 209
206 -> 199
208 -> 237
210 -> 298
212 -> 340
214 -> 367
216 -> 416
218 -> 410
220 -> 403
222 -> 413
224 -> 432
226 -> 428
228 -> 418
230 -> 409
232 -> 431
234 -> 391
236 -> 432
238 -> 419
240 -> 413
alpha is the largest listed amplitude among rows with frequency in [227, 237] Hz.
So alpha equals 432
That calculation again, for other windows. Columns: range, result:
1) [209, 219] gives 416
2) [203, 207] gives 209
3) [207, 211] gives 298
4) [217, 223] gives 413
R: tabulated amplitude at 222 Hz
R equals 413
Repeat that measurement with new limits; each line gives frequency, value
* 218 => 410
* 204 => 209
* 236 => 432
